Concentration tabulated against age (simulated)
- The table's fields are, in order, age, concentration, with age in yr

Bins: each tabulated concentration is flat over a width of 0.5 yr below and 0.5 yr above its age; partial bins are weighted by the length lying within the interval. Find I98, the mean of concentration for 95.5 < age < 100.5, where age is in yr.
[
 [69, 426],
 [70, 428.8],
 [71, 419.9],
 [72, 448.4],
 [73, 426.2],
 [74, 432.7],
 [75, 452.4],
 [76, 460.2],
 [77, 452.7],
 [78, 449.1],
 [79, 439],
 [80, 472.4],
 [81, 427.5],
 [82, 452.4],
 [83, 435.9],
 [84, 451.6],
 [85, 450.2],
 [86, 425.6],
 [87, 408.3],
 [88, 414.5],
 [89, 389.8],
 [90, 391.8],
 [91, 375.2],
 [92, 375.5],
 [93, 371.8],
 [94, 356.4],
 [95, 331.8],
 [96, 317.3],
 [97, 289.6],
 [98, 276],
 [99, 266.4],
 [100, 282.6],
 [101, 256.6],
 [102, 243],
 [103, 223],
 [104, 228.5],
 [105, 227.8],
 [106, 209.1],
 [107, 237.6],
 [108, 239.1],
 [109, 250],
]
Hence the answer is 286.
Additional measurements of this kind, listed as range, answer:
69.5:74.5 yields 431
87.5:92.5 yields 389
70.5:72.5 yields 434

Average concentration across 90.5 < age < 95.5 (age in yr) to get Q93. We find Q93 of 362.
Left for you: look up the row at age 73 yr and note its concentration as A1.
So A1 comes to 426.2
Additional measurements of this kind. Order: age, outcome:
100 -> 282.6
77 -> 452.7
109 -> 250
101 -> 256.6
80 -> 472.4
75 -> 452.4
